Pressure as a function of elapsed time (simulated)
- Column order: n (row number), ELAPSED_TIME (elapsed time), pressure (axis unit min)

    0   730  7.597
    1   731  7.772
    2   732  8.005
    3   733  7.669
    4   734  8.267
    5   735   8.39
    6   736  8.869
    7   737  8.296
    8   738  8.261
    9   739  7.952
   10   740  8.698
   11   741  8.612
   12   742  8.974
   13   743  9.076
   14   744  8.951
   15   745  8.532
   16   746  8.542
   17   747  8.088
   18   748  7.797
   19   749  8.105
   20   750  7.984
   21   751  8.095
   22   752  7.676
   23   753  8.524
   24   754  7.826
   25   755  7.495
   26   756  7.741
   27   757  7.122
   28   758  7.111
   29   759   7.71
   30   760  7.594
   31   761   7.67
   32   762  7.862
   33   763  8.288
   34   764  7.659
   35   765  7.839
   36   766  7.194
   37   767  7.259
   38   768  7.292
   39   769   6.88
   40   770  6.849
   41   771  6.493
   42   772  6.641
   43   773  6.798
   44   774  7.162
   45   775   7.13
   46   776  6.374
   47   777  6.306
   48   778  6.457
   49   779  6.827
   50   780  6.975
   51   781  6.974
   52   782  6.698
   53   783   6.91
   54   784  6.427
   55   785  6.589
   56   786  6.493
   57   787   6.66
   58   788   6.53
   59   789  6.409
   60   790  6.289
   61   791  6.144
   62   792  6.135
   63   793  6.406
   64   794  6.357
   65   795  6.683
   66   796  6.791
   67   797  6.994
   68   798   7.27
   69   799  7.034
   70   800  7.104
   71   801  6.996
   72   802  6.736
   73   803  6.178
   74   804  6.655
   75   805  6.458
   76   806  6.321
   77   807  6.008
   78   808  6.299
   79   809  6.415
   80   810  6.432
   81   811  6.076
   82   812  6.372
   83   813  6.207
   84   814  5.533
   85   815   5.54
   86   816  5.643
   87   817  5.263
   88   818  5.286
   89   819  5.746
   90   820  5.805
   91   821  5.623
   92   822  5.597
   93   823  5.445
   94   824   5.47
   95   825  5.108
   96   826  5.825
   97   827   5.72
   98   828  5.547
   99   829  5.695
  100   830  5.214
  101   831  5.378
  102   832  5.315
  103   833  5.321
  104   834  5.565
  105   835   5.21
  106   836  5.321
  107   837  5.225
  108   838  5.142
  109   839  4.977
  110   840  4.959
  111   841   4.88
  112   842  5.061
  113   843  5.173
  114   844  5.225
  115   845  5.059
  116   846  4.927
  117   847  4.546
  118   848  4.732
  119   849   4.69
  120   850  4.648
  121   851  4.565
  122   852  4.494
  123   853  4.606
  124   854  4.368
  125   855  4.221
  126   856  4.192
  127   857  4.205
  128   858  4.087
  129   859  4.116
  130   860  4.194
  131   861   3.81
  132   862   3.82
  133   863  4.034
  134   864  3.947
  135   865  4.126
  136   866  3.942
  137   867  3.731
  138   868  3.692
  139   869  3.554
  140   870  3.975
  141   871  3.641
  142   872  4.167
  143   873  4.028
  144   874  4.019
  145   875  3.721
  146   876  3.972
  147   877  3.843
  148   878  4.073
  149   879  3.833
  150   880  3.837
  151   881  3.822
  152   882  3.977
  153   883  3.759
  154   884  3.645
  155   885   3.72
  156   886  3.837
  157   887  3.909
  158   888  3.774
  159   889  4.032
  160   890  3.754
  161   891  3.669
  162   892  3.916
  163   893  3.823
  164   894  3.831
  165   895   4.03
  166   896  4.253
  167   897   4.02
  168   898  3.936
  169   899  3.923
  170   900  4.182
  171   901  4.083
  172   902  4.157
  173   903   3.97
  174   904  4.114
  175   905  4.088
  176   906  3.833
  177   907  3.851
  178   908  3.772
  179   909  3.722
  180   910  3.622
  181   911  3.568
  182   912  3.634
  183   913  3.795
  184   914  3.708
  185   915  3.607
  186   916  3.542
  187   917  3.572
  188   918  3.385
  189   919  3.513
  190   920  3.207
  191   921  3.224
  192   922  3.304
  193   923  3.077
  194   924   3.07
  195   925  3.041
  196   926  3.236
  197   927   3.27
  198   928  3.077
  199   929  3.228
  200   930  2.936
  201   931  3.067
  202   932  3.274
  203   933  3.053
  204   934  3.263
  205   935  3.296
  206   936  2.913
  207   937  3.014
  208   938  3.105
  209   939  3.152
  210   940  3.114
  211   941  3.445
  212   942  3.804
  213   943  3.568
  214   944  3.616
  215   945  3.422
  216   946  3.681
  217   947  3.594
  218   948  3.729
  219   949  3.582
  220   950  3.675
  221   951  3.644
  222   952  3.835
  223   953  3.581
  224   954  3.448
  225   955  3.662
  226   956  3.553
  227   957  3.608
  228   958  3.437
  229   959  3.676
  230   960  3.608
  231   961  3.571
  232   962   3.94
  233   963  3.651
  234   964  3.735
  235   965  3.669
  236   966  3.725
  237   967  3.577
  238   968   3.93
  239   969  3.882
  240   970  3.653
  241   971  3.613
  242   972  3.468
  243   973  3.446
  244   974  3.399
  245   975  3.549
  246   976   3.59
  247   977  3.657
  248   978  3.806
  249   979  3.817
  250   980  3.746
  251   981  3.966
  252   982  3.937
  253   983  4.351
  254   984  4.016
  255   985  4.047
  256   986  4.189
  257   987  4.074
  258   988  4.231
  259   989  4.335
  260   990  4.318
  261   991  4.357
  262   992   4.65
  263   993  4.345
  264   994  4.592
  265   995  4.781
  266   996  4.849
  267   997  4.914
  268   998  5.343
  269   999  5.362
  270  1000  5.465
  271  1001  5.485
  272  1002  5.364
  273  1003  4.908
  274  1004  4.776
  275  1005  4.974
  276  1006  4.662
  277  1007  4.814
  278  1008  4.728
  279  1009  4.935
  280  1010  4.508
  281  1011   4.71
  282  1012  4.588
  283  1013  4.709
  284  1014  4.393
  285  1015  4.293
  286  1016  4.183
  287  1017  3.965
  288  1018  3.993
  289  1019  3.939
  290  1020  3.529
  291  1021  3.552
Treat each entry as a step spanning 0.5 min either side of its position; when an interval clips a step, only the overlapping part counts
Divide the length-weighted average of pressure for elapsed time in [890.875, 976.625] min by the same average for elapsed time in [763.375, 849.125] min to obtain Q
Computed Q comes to 0.6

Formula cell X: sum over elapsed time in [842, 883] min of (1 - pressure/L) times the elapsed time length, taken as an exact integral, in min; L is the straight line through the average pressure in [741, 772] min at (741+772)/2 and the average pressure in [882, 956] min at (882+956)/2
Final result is 7.0 min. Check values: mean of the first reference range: 7.8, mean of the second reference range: 3.59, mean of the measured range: 4.2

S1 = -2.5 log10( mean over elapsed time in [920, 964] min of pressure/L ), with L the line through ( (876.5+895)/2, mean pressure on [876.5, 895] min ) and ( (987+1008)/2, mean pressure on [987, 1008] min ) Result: 0.26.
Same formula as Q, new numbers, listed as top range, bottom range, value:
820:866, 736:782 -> 0.64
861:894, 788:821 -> 0.61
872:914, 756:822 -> 0.58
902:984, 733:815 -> 0.49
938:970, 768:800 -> 0.54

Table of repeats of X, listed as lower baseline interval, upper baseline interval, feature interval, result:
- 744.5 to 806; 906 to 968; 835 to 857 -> 2.85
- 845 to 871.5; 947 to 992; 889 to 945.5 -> 6.16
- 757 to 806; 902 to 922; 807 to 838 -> 1.25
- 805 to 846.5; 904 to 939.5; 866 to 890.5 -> 2.86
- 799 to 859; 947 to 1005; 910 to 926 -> 4.12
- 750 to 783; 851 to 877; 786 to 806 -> -1.05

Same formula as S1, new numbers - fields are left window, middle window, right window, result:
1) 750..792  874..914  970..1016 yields 0.397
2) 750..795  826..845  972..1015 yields 0.192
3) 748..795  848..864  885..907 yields 0.162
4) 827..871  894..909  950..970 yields 0.048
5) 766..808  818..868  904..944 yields 0.105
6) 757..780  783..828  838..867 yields -0.041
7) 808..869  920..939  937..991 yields 0.281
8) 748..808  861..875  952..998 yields 0.395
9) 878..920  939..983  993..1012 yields 0.225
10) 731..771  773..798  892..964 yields 0.073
